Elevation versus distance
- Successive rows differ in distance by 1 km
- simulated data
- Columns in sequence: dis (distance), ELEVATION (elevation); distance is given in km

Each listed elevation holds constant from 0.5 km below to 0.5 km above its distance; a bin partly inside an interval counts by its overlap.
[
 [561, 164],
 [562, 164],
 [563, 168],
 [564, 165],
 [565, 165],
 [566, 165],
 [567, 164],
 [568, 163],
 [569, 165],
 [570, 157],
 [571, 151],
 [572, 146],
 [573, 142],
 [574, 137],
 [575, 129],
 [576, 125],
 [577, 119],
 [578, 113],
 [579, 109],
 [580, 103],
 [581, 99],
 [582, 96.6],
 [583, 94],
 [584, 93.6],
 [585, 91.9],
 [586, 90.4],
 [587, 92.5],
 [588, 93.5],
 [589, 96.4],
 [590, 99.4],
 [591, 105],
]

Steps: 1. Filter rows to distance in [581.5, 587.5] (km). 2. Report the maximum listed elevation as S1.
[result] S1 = 96.6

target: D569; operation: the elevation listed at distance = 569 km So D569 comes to 165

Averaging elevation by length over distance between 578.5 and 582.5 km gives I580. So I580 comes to 102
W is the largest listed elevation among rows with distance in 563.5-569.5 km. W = 165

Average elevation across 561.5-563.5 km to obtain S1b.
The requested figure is 166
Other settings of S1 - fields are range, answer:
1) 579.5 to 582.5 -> 103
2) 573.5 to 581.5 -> 137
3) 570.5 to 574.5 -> 151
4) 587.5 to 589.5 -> 96.4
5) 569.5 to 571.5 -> 157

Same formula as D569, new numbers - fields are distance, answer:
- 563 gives 168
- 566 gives 165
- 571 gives 151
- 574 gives 137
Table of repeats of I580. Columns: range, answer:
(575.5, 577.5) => 122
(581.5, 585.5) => 94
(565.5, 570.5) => 163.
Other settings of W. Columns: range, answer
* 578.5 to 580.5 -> 109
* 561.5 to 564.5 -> 168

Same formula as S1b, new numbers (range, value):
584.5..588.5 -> 92.1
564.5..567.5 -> 165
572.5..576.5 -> 133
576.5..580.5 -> 111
